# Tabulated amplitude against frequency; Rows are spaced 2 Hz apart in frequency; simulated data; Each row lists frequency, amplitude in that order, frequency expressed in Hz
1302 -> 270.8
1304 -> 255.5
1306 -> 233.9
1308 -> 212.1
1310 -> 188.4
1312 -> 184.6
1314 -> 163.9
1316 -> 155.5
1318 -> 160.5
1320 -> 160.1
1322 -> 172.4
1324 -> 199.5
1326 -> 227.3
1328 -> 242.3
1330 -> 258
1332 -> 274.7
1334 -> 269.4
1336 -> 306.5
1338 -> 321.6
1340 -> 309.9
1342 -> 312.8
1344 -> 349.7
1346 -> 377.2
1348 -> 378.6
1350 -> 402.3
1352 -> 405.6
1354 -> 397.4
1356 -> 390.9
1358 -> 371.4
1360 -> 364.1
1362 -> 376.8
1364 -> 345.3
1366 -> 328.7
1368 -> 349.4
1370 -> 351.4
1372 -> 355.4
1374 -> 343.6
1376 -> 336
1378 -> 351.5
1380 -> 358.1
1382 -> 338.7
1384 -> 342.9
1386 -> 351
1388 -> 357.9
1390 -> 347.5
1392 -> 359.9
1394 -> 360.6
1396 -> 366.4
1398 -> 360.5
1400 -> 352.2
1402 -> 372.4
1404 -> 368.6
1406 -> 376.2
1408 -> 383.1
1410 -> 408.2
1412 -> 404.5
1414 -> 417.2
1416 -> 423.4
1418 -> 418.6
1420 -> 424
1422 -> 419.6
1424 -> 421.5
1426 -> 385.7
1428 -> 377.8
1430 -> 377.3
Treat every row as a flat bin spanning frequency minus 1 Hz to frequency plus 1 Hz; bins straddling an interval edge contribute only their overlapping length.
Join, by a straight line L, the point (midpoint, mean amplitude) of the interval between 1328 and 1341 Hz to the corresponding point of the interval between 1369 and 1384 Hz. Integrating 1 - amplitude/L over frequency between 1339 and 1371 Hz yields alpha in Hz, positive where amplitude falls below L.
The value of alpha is -4.8 Hz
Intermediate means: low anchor 286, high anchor 347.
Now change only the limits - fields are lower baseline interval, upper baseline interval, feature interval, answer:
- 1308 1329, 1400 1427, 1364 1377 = -1.76 Hz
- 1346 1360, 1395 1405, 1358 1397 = 2.40 Hz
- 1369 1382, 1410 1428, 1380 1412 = 1.21 Hz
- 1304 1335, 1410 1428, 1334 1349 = -4.63 Hz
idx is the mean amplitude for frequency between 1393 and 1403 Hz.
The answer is 362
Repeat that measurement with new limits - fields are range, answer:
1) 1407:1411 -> 396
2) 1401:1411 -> 382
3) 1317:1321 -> 160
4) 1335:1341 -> 313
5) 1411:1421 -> 418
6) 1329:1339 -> 286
